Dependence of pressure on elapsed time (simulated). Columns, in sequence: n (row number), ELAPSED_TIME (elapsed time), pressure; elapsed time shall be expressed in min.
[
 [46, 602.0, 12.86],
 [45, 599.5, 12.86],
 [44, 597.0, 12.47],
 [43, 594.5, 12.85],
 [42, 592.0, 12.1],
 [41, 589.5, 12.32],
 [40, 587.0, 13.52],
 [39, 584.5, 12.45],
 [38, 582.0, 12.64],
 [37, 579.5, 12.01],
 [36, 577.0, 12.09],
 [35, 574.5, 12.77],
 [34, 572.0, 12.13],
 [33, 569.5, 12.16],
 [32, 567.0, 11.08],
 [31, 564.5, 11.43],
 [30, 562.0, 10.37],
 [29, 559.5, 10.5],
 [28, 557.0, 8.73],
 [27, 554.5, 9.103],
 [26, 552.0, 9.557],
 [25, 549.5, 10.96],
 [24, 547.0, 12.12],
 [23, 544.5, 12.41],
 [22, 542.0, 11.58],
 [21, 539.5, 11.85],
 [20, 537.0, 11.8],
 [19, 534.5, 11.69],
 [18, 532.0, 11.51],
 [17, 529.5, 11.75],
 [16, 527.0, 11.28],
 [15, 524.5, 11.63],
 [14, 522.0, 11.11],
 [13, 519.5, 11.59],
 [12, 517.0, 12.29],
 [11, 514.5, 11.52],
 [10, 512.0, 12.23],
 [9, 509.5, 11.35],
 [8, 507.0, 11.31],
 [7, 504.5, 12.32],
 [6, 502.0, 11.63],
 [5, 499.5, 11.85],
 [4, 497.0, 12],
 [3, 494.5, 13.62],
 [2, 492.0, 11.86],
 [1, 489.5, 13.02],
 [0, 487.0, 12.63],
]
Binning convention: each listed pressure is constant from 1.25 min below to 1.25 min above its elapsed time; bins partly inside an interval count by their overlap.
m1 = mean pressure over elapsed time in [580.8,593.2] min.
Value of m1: 12.6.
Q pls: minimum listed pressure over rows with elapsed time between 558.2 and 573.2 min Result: 10.37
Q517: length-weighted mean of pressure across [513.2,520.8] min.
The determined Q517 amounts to 11.8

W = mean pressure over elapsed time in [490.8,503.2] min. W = 12.2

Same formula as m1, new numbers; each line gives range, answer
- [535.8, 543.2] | 11.7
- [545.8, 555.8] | 10.4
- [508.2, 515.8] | 11.7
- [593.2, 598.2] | 12.7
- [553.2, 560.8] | 9.45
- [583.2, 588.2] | 13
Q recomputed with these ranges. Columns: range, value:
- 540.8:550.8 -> 10.96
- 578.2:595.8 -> 12.01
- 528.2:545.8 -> 11.51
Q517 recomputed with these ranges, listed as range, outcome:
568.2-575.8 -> 12.3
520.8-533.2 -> 11.5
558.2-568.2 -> 10.8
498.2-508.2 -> 11.8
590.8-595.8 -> 12.5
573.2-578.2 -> 12.4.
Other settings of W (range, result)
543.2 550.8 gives 11.8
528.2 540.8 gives 11.7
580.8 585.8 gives 12.6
